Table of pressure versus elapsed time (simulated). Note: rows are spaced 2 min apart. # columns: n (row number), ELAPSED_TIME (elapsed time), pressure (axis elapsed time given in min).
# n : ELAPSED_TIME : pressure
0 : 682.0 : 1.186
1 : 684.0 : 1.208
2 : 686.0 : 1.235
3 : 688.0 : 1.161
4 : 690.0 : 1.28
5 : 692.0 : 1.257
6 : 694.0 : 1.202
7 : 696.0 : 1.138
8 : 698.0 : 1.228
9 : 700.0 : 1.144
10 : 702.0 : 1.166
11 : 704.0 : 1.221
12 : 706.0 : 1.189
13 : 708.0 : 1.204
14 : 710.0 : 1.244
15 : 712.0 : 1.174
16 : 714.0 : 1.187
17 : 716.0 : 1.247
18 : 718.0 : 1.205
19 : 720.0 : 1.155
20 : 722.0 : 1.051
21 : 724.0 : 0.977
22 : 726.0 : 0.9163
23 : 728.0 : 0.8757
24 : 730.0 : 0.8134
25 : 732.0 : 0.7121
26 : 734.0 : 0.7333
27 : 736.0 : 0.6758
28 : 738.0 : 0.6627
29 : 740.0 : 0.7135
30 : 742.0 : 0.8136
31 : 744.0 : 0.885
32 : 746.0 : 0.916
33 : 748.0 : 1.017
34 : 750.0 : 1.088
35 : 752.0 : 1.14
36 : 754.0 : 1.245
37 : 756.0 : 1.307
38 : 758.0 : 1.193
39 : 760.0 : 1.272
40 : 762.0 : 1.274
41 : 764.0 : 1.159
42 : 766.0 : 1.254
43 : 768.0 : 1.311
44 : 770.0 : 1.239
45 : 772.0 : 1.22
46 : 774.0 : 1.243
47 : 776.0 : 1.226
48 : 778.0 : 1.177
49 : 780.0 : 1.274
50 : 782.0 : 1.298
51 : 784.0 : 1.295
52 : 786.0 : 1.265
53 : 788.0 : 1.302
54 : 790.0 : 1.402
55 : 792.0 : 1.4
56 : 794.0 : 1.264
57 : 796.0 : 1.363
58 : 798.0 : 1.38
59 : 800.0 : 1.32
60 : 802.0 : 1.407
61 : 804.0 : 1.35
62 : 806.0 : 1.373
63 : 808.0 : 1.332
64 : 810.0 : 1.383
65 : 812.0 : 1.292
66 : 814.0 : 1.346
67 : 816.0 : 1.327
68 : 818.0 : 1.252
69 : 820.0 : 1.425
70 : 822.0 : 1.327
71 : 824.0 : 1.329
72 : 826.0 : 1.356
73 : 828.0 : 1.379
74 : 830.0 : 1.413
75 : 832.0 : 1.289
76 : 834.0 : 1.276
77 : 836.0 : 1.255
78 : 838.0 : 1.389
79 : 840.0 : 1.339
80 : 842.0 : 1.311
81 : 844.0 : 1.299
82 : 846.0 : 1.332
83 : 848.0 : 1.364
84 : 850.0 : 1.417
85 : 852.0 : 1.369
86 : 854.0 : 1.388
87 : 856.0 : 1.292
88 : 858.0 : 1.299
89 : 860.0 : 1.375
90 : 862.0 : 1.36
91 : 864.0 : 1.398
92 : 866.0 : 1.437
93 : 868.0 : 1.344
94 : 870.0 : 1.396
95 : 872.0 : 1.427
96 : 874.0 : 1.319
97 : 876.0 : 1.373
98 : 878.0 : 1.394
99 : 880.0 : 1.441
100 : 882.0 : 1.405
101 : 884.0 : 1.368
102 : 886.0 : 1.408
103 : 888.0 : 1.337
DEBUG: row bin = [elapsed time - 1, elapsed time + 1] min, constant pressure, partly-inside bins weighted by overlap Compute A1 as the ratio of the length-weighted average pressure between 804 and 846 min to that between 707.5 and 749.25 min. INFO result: 1.39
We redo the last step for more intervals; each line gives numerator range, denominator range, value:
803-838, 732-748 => 1.71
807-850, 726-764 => 1.38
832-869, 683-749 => 1.28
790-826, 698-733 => 1.23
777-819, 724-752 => 1.56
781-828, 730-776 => 1.28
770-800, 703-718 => 1.07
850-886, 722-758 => 1.49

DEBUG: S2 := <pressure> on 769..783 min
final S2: 1.24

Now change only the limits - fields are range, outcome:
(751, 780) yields 1.23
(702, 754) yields 1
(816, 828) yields 1.34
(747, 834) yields 1.29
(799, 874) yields 1.35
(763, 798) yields 1.28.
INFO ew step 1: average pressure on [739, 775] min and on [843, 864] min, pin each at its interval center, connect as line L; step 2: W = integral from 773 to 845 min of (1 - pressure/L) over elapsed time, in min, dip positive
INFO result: -4.4 min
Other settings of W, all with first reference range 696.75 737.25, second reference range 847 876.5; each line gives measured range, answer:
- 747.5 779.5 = -1.6 min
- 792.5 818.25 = -1.9 min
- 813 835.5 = -0.8 min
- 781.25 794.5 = -1.2 min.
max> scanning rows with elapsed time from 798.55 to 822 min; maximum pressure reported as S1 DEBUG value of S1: 1.425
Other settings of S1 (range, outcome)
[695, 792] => 1.402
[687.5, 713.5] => 1.28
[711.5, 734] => 1.247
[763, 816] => 1.407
